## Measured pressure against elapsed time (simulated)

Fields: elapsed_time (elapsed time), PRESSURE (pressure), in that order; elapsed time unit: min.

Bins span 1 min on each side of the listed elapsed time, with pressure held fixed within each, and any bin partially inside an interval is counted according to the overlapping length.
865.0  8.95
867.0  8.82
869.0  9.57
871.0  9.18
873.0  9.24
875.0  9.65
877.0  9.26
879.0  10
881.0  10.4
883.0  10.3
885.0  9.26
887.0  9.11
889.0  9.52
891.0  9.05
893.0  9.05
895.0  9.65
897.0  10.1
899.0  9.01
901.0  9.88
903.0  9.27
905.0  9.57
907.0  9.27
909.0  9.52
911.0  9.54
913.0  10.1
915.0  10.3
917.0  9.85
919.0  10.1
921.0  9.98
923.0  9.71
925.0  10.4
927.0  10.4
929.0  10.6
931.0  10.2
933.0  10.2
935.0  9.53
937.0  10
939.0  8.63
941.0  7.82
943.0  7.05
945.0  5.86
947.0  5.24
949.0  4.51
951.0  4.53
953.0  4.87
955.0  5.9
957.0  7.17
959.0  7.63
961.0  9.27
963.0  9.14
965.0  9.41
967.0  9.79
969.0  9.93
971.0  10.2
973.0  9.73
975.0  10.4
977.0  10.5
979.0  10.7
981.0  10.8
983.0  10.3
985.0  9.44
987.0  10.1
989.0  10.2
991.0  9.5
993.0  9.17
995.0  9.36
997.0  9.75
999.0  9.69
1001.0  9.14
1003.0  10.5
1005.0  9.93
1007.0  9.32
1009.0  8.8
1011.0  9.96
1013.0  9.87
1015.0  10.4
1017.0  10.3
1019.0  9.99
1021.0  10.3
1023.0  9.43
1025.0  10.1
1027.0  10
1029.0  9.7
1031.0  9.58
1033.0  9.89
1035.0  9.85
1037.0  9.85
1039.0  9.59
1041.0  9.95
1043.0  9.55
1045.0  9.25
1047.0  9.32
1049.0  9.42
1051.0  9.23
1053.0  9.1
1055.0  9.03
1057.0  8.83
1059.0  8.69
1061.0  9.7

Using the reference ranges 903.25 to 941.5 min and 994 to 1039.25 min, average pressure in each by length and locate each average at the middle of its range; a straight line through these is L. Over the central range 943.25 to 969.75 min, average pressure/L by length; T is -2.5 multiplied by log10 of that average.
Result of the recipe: 0.343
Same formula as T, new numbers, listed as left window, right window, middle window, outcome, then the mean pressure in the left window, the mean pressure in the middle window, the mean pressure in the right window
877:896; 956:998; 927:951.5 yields 0.20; 9.58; 8.02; 9.64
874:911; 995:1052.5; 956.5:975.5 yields 0.04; 9.55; 9.29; 9.73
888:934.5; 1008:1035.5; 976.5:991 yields -0.04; 9.79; 10.2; 9.87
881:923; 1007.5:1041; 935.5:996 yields 0.14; 9.64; 8.58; 9.85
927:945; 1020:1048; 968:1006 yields -0.06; 9.13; 9.97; 9.74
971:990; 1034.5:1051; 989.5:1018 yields 0.03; 10.2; 9.7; 9.57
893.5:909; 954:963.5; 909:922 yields -0.10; 9.52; 9.94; 7.75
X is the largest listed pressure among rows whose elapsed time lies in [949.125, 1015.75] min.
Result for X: 10.8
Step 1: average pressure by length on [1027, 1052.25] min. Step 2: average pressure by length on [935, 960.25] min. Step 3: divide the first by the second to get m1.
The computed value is 1.43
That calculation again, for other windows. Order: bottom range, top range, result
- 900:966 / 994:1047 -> 1.13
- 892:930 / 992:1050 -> 0.99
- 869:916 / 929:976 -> 0.85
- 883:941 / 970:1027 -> 1.02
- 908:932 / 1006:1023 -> 0.98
